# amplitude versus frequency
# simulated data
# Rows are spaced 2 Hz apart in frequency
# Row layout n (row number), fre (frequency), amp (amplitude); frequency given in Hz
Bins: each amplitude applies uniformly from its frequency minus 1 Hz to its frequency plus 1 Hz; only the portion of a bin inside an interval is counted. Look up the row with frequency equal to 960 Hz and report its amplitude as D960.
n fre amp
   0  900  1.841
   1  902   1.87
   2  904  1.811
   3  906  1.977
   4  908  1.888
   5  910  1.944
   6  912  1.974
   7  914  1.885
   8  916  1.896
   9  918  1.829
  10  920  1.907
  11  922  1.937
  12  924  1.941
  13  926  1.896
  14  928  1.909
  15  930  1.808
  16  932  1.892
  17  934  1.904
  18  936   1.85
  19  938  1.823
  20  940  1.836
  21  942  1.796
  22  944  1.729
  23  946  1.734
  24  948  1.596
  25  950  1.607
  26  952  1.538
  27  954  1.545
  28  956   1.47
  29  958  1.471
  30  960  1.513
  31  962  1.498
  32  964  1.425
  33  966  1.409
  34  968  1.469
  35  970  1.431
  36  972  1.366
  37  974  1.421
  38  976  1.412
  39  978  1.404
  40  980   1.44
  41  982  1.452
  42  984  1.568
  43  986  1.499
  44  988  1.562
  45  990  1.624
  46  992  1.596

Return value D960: 1.513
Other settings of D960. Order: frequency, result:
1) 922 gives 1.937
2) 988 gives 1.562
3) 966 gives 1.409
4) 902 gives 1.87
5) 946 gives 1.734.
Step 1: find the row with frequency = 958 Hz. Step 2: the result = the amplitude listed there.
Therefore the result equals 1.471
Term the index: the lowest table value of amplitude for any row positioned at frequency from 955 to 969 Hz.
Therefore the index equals 1.409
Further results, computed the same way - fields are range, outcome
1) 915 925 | 1.829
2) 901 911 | 1.811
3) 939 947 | 1.729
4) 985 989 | 1.499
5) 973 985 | 1.404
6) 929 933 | 1.808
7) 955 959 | 1.47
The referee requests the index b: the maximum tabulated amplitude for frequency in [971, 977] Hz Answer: 1.421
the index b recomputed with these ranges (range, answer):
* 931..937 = 1.904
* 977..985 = 1.568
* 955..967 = 1.513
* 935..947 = 1.85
